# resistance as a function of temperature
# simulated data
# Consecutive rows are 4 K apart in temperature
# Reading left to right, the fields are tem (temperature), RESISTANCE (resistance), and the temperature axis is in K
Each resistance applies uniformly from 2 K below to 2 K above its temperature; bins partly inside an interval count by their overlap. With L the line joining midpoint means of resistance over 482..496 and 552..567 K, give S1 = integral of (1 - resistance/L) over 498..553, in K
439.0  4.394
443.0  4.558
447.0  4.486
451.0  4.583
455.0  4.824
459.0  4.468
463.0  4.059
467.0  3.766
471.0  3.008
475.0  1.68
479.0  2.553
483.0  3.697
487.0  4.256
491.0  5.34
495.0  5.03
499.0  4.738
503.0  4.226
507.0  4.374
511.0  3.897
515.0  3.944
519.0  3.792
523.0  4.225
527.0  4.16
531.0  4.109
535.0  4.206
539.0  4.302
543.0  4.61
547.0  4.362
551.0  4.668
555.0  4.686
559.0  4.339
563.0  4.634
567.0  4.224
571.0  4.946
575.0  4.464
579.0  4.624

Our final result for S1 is 3.8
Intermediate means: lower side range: 4.61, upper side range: 4.52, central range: 4.25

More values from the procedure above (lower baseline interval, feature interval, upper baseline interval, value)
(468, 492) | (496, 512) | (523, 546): -2.7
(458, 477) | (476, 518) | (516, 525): -4.8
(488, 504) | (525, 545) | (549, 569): 1.5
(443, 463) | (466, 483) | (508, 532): 6.1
